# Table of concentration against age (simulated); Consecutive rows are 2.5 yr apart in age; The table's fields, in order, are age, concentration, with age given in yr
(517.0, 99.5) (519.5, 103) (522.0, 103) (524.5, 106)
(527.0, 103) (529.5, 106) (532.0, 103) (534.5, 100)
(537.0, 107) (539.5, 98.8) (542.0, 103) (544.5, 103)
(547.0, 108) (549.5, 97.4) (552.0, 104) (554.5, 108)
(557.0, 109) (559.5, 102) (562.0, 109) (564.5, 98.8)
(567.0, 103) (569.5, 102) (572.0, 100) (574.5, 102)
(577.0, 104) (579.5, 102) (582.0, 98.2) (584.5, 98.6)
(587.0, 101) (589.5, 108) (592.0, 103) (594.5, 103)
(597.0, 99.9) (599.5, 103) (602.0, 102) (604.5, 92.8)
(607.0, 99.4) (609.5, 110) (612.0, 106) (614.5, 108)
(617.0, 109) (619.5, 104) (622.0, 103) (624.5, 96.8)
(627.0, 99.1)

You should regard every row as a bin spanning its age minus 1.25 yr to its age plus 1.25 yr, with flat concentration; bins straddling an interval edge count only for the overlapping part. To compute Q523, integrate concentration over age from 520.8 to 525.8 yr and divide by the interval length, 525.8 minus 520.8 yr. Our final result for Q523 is 104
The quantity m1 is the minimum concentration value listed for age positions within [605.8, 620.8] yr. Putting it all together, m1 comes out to 99.4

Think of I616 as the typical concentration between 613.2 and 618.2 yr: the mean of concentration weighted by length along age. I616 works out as 108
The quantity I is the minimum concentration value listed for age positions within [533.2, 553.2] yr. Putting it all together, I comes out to 97.4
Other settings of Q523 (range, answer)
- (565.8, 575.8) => 102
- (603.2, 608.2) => 96.1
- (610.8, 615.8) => 107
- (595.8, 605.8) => 99.4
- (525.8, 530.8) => 104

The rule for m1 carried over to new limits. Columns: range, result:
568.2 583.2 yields 98.2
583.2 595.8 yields 98.6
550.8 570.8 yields 98.8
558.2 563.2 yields 102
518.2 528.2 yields 103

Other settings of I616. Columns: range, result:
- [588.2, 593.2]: 105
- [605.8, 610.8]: 105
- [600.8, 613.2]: 102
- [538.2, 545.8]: 102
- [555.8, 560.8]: 106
